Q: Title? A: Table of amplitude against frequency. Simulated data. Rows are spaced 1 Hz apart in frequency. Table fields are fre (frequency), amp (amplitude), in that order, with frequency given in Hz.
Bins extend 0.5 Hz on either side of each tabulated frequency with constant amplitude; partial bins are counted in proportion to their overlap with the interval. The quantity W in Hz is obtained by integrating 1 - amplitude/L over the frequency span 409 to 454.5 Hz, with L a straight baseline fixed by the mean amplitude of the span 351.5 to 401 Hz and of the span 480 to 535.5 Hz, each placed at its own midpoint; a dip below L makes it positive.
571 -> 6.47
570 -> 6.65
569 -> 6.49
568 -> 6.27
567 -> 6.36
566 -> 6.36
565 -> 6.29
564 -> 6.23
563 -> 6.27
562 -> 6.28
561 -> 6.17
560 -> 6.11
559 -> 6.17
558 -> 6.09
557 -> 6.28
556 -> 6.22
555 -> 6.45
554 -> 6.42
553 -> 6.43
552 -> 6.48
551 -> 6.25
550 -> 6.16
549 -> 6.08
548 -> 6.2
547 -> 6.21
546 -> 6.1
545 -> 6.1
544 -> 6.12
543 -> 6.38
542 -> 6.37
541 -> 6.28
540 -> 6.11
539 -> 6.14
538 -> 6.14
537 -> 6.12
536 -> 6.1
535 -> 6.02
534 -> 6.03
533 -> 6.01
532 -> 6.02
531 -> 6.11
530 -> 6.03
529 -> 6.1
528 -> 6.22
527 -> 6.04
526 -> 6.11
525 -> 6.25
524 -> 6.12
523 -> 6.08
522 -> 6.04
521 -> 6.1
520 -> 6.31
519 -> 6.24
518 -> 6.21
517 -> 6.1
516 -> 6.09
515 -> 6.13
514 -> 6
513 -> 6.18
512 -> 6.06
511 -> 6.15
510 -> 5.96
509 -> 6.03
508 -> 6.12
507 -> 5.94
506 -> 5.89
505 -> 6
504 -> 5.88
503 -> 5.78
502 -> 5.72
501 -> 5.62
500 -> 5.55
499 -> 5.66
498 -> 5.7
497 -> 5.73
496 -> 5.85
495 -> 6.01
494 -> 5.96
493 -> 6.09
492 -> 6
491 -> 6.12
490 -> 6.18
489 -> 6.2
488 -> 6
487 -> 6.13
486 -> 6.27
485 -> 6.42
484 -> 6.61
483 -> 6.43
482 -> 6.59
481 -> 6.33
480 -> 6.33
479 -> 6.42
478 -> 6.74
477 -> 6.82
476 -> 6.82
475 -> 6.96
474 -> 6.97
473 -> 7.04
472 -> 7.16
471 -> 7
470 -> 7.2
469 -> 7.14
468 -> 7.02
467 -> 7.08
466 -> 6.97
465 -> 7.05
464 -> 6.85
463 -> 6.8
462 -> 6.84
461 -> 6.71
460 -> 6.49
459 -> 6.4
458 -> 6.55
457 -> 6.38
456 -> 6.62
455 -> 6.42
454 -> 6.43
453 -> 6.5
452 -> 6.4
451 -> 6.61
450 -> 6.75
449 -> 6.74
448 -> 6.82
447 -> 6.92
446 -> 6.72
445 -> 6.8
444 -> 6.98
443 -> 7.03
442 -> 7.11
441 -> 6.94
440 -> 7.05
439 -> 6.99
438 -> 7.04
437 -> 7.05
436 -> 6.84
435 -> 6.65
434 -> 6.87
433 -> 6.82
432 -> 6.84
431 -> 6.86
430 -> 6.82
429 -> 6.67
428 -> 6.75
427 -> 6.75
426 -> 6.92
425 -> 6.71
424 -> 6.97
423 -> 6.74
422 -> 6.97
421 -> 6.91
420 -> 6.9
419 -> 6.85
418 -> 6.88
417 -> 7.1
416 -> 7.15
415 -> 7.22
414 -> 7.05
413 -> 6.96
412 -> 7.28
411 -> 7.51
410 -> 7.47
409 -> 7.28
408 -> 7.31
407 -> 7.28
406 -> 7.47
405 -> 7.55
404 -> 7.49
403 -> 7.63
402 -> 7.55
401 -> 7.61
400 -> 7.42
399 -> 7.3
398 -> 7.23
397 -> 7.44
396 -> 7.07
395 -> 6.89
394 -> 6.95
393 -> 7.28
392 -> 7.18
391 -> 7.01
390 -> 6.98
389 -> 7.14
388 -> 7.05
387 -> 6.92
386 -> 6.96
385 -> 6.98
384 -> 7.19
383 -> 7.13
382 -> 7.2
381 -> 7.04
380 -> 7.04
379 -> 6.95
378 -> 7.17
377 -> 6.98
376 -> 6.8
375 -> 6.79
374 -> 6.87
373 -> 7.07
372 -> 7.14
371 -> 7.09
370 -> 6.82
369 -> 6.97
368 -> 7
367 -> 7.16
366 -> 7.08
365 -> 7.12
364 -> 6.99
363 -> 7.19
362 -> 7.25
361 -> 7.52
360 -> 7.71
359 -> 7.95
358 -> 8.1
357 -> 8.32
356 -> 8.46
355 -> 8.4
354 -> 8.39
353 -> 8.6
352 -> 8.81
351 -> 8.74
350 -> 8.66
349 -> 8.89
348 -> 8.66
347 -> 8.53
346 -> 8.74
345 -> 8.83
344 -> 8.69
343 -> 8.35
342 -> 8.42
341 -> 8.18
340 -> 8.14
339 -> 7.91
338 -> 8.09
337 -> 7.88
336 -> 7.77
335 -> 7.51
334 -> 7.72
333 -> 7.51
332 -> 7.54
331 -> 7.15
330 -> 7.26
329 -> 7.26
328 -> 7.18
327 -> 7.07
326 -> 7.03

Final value -0.8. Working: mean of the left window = 7.31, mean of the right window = 6.07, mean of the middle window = 6.9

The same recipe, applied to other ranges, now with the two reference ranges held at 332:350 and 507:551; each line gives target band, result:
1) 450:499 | 1.6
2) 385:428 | 2.0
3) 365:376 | 1.2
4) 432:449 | 0.5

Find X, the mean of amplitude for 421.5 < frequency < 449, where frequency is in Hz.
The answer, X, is 6.87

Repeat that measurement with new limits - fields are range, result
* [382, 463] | 6.98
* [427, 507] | 6.55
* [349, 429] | 7.29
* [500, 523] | 6.02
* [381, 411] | 7.24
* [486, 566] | 6.1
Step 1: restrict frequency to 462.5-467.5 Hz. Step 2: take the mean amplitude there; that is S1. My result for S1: 6.95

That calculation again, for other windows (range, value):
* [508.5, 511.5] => 6.05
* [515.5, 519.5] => 6.16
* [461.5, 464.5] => 6.83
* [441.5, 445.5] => 6.98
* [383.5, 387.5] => 7.01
